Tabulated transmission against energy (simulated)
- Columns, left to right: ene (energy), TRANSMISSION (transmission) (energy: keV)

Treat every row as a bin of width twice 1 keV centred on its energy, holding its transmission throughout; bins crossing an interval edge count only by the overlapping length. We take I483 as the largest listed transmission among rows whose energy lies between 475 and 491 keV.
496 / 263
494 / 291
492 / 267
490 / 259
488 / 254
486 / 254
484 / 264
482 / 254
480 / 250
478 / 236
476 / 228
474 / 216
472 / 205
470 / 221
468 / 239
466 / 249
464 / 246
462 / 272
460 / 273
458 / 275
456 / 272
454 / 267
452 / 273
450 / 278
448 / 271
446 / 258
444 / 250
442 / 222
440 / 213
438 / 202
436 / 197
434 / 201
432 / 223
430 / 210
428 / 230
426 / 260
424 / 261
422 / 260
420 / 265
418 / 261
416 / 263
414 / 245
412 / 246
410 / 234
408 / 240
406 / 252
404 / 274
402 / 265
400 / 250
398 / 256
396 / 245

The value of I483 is 264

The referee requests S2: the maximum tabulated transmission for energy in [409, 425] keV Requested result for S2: 265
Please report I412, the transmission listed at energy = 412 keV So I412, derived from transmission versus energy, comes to 246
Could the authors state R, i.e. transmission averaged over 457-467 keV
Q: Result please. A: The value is 263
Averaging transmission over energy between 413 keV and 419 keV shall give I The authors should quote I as 256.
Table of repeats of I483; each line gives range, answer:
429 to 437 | 223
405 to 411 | 252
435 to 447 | 258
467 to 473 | 239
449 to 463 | 278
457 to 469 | 275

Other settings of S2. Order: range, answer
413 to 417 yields 263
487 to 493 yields 267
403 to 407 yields 274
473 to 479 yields 236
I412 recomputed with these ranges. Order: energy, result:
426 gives 260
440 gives 213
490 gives 259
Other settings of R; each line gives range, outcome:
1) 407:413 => 240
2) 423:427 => 260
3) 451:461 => 272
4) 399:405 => 263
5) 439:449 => 243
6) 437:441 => 208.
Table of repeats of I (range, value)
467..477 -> 222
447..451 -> 274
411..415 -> 246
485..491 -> 256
